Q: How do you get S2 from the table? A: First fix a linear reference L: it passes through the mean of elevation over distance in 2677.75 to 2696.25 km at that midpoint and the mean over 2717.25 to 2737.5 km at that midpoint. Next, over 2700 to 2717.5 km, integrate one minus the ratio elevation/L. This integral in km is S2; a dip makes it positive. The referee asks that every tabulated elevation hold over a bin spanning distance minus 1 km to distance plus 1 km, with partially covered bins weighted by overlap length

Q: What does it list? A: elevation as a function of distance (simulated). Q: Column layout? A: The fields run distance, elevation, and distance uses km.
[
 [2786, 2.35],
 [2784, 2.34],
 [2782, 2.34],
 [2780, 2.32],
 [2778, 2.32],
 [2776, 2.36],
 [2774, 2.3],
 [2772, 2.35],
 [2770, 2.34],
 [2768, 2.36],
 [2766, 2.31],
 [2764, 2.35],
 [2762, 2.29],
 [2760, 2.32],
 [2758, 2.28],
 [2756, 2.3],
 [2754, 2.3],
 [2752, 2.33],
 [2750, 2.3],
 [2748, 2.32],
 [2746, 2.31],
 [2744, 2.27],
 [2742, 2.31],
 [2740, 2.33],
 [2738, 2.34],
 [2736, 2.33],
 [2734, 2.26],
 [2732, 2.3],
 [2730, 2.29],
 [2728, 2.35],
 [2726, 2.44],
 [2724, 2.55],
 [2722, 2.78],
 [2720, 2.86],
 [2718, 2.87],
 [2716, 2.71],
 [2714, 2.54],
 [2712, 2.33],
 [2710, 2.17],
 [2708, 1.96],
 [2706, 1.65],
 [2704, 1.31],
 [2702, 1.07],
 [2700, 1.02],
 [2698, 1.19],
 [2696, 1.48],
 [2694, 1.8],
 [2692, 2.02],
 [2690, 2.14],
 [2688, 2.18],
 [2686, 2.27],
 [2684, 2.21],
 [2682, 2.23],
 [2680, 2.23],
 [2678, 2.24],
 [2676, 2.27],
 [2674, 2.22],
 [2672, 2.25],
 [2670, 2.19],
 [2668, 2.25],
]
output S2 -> 2.9 km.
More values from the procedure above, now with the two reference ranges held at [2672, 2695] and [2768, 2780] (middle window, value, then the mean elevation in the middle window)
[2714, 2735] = -2.79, 2.54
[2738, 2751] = -0.16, 2.31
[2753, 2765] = 0.00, 2.31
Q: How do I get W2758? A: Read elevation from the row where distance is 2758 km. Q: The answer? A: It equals 2.28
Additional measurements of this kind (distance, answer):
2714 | 2.54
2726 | 2.44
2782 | 2.34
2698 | 1.19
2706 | 1.65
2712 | 2.33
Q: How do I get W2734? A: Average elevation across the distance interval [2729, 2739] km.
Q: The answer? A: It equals 2.3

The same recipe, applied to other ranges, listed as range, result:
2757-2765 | 2.31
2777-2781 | 2.32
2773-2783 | 2.33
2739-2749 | 2.31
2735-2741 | 2.33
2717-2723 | 2.84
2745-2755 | 2.31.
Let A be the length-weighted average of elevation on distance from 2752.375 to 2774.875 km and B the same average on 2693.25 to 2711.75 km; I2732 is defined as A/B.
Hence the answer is 1.5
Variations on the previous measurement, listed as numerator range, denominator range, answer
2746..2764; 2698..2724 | 1.11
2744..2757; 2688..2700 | 1.35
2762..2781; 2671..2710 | 1.23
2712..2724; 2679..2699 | 1.37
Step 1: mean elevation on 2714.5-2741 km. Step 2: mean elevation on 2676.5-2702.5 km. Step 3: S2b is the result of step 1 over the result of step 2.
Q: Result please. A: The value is 1.33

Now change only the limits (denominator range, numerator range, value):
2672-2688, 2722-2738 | 1.07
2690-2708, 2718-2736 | 1.65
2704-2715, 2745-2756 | 1.12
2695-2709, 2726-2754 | 1.67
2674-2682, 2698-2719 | 0.86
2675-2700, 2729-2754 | 1.16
